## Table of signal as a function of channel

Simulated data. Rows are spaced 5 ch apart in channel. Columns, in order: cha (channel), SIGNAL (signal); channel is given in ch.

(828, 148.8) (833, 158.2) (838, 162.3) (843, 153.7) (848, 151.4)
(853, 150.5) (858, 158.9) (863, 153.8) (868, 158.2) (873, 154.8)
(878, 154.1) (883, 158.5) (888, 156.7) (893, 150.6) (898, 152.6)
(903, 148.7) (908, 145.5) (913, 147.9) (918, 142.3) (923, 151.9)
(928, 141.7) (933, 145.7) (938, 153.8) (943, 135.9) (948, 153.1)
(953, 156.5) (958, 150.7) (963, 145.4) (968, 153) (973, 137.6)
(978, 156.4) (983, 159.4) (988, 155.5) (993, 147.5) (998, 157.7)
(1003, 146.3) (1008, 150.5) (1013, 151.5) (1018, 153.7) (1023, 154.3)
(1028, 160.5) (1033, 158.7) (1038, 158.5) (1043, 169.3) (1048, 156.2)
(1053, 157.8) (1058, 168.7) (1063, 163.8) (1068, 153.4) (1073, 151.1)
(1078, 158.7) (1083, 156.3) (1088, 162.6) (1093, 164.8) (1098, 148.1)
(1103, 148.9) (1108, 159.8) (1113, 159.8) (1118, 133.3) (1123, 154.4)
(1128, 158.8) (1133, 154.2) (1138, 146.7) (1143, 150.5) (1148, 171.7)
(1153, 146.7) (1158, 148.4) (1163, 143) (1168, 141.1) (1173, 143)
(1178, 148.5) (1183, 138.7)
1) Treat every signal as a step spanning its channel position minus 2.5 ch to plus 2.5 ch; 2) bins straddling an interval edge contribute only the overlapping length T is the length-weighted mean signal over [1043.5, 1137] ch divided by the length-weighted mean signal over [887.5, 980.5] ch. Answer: 1.05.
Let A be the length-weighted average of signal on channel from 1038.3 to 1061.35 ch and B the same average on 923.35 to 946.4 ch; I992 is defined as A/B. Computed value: 1.1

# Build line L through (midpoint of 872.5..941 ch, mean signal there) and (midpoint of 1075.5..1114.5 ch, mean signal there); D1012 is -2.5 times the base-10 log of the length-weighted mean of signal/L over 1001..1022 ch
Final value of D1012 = 0.02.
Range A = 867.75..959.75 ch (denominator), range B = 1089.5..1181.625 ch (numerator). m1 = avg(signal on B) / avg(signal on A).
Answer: 1.0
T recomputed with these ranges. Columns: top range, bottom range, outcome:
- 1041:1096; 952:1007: 1.06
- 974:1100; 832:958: 1.03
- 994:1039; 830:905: 1.00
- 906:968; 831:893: 0.95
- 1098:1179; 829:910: 0.98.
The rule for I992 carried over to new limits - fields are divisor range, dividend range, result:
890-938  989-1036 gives 1.04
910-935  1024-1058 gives 1.10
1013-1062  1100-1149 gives 0.96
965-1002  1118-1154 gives 1.01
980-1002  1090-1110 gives 1.01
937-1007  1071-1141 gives 1.02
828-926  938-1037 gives 0.99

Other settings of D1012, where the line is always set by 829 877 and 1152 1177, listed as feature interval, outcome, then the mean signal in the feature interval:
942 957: 0.02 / 150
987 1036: -0.03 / 154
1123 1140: -0.06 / 154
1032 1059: -0.09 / 161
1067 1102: -0.06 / 156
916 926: 0.04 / 147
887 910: 0.02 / 151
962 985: 0.01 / 150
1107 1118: -0.05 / 154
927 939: 0.04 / 147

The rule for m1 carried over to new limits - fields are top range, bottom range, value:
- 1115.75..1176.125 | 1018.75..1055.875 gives 0.94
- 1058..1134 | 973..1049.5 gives 1.00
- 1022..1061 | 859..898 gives 1.04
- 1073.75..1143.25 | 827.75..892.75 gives 0.99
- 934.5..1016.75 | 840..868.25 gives 0.98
